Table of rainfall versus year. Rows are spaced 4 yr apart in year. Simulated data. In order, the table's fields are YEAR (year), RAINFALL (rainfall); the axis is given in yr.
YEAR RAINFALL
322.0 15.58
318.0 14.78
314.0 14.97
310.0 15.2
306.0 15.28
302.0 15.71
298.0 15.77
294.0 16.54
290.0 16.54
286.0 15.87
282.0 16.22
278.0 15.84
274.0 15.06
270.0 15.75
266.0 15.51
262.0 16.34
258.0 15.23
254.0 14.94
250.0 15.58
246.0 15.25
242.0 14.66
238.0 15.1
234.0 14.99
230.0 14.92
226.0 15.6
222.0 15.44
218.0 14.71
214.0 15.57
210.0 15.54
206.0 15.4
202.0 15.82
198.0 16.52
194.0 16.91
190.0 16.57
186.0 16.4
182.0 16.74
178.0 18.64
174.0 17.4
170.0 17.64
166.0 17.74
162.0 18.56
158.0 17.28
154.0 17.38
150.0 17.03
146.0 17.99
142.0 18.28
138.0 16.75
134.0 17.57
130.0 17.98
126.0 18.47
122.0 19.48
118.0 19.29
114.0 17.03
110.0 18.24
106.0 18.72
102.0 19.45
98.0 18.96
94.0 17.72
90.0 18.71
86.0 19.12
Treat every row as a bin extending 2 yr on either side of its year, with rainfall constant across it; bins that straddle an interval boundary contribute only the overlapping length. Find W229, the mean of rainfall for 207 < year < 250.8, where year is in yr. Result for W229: 15.2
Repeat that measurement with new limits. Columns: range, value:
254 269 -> 15.6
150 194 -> 17.4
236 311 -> 15.6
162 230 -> 16.4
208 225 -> 15.3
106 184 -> 17.9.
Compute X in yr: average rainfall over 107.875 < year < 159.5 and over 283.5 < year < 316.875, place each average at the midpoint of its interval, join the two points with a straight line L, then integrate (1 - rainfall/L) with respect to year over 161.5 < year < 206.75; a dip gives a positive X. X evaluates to 0.6 yr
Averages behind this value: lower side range 17.9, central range 17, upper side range 15.7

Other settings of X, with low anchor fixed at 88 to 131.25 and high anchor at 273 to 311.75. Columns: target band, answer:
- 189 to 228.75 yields 3.0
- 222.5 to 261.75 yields 3.2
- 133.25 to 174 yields 0.7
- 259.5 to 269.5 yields 0.2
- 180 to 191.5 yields 0.6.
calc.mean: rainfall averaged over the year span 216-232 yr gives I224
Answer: 15.2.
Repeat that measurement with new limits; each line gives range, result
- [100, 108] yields 19.1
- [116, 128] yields 19.1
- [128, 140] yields 17.4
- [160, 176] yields 17.8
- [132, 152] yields 17.5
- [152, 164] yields 17.7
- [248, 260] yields 15.2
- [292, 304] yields 16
